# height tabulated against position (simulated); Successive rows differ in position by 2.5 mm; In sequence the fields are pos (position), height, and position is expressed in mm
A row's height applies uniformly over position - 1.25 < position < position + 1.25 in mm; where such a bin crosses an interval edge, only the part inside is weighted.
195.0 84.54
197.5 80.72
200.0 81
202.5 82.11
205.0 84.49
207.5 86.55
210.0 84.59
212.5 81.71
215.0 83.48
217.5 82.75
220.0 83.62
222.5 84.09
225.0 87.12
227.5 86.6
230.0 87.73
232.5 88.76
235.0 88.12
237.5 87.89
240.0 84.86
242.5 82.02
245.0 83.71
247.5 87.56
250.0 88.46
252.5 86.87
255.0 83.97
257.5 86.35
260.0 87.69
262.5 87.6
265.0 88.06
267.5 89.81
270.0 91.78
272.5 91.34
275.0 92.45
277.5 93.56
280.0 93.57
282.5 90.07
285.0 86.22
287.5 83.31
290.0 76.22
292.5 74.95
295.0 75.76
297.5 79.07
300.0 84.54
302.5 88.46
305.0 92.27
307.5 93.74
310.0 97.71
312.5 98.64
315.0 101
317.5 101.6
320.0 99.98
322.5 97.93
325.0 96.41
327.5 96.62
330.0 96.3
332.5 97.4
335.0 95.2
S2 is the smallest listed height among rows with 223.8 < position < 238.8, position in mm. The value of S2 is 86.6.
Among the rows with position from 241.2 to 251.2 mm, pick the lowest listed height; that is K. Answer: 82.02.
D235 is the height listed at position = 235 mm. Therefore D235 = 88.12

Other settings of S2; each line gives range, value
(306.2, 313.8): 93.74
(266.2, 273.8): 89.81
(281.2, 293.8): 74.95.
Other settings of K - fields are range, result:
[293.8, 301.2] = 75.76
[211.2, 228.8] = 81.71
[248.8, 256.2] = 83.97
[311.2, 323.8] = 97.93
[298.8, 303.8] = 84.54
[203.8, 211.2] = 84.49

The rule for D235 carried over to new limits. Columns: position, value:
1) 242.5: 82.02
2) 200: 81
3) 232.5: 88.76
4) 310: 97.71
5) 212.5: 81.71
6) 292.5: 74.95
